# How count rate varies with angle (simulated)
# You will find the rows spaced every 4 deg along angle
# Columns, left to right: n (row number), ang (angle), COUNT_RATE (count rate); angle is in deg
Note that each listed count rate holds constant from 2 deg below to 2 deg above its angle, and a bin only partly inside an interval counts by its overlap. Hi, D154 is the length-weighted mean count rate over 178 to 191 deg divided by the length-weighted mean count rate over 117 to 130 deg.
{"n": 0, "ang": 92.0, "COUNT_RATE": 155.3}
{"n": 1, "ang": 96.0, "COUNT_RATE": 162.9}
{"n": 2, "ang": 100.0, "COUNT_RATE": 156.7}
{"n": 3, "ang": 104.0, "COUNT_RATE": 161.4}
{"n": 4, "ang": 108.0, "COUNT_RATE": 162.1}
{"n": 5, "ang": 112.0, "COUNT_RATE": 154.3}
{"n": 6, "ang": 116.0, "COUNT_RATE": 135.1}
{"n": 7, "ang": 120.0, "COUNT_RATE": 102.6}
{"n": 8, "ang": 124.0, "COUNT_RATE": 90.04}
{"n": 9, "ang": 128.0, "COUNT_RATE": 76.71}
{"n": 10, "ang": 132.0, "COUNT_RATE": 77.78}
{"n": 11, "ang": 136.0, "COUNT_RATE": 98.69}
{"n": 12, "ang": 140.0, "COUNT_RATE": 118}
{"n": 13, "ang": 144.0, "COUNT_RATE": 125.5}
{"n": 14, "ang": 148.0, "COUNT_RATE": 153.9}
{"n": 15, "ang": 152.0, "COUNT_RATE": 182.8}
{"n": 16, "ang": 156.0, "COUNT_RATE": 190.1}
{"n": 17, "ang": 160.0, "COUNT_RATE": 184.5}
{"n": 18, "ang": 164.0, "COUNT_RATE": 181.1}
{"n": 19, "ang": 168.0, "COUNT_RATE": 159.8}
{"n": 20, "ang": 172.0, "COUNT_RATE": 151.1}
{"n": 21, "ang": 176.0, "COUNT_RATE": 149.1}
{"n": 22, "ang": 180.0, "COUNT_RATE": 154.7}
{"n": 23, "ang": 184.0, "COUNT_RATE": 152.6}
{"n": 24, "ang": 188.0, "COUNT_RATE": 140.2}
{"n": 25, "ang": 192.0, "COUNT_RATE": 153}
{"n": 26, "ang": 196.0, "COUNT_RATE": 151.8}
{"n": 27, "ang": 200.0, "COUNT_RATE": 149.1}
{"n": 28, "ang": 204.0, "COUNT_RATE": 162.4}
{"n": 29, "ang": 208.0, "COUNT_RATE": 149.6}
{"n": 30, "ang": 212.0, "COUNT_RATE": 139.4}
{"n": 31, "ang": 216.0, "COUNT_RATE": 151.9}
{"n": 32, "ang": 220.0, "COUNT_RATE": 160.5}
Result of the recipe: 1.60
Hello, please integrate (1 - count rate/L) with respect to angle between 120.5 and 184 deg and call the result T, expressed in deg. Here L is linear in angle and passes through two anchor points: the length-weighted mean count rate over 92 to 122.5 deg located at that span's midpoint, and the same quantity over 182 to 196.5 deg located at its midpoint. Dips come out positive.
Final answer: 4.0 deg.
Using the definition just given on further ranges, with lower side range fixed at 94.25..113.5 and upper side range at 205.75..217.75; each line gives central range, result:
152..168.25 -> -3.0 deg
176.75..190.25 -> 0.1 deg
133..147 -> 3.7 deg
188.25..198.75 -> -0.1 deg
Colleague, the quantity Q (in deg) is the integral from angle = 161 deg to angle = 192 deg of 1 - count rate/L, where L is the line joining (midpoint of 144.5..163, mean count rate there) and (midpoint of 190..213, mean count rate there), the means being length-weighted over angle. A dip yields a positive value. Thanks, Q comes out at 1.32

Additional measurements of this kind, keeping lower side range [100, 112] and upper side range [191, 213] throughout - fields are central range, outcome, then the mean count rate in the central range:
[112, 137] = 9.0 deg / 101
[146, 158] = -1.5 deg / 176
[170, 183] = 0.2 deg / 152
